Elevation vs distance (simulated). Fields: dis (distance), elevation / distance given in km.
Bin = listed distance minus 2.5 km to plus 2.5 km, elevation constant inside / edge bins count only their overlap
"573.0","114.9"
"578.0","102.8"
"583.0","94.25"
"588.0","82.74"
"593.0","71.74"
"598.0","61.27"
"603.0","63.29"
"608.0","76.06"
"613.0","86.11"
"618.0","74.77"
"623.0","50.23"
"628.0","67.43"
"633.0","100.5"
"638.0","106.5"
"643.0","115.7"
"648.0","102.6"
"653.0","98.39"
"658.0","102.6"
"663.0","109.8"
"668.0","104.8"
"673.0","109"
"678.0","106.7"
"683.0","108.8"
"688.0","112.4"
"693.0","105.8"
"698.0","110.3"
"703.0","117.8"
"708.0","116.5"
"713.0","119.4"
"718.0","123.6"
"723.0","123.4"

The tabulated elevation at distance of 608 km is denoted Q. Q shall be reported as 76.06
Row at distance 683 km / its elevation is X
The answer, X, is 108.8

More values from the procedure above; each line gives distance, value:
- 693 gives 105.8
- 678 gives 106.7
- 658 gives 102.6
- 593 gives 71.74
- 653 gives 98.39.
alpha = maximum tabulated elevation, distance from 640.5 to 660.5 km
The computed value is 115.7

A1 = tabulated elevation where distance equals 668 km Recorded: 104.8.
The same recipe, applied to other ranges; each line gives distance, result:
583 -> 94.25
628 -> 67.43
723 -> 123.4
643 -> 115.7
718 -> 123.6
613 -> 86.11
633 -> 100.5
